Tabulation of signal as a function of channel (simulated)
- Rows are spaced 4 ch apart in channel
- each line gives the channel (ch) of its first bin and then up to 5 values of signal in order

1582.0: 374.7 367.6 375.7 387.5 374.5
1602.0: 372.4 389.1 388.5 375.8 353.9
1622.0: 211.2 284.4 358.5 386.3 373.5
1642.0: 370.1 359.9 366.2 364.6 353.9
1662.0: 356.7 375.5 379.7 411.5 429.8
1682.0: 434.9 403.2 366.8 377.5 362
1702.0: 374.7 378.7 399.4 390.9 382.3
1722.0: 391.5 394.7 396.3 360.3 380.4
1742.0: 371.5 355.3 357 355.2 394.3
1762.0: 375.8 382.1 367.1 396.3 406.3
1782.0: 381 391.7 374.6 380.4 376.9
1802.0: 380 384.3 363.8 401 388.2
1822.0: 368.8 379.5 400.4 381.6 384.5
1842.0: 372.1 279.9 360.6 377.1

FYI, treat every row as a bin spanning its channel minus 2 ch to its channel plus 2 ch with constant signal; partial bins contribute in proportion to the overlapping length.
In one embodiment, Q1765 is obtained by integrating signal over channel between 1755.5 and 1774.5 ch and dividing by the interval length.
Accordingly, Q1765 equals 381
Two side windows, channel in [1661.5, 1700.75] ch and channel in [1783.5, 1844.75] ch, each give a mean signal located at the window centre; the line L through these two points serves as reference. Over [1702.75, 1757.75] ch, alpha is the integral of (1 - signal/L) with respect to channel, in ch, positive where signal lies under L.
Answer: 1.2 ch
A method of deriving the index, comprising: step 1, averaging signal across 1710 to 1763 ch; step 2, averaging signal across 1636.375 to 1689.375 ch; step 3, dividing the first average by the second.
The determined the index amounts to 1.0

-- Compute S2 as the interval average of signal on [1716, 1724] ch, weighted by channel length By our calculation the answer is 387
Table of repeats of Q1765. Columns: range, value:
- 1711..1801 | 380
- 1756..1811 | 383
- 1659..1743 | 386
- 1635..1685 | 382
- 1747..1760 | 368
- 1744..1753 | 356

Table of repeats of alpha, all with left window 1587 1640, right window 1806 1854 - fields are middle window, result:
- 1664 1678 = -1.33 ch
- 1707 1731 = -1.84 ch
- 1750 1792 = -1.56 ch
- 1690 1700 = -0.19 ch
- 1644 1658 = -0.12 ch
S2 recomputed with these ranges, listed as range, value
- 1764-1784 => 387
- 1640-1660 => 363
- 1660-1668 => 366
